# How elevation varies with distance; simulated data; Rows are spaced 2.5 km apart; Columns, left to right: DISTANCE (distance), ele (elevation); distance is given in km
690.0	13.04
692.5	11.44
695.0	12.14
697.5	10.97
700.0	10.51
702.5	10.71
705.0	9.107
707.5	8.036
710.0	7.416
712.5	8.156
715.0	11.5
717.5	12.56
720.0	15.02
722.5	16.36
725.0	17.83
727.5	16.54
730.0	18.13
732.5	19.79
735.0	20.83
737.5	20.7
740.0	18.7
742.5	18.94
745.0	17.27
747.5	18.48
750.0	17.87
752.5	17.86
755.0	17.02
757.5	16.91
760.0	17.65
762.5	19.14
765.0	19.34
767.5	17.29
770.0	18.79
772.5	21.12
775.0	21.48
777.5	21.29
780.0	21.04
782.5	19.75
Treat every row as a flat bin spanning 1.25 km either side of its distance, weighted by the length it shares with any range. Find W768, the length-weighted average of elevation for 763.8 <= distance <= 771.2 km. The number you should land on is 18.5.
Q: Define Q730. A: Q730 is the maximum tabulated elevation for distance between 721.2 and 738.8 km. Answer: 20.83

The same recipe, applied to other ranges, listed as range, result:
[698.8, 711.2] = 10.71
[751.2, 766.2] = 19.34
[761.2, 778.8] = 21.48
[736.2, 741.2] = 20.7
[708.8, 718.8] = 12.56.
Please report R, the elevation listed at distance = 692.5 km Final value 11.44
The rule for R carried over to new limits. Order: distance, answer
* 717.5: 12.56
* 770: 18.79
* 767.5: 17.29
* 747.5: 18.48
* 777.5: 21.29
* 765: 19.34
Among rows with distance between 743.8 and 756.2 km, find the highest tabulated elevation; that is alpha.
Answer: 18.48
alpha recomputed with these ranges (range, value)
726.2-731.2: 18.13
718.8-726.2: 17.83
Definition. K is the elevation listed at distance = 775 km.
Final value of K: 21.48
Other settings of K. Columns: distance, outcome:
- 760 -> 17.65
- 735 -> 20.83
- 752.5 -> 17.86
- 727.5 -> 16.54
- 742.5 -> 18.94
